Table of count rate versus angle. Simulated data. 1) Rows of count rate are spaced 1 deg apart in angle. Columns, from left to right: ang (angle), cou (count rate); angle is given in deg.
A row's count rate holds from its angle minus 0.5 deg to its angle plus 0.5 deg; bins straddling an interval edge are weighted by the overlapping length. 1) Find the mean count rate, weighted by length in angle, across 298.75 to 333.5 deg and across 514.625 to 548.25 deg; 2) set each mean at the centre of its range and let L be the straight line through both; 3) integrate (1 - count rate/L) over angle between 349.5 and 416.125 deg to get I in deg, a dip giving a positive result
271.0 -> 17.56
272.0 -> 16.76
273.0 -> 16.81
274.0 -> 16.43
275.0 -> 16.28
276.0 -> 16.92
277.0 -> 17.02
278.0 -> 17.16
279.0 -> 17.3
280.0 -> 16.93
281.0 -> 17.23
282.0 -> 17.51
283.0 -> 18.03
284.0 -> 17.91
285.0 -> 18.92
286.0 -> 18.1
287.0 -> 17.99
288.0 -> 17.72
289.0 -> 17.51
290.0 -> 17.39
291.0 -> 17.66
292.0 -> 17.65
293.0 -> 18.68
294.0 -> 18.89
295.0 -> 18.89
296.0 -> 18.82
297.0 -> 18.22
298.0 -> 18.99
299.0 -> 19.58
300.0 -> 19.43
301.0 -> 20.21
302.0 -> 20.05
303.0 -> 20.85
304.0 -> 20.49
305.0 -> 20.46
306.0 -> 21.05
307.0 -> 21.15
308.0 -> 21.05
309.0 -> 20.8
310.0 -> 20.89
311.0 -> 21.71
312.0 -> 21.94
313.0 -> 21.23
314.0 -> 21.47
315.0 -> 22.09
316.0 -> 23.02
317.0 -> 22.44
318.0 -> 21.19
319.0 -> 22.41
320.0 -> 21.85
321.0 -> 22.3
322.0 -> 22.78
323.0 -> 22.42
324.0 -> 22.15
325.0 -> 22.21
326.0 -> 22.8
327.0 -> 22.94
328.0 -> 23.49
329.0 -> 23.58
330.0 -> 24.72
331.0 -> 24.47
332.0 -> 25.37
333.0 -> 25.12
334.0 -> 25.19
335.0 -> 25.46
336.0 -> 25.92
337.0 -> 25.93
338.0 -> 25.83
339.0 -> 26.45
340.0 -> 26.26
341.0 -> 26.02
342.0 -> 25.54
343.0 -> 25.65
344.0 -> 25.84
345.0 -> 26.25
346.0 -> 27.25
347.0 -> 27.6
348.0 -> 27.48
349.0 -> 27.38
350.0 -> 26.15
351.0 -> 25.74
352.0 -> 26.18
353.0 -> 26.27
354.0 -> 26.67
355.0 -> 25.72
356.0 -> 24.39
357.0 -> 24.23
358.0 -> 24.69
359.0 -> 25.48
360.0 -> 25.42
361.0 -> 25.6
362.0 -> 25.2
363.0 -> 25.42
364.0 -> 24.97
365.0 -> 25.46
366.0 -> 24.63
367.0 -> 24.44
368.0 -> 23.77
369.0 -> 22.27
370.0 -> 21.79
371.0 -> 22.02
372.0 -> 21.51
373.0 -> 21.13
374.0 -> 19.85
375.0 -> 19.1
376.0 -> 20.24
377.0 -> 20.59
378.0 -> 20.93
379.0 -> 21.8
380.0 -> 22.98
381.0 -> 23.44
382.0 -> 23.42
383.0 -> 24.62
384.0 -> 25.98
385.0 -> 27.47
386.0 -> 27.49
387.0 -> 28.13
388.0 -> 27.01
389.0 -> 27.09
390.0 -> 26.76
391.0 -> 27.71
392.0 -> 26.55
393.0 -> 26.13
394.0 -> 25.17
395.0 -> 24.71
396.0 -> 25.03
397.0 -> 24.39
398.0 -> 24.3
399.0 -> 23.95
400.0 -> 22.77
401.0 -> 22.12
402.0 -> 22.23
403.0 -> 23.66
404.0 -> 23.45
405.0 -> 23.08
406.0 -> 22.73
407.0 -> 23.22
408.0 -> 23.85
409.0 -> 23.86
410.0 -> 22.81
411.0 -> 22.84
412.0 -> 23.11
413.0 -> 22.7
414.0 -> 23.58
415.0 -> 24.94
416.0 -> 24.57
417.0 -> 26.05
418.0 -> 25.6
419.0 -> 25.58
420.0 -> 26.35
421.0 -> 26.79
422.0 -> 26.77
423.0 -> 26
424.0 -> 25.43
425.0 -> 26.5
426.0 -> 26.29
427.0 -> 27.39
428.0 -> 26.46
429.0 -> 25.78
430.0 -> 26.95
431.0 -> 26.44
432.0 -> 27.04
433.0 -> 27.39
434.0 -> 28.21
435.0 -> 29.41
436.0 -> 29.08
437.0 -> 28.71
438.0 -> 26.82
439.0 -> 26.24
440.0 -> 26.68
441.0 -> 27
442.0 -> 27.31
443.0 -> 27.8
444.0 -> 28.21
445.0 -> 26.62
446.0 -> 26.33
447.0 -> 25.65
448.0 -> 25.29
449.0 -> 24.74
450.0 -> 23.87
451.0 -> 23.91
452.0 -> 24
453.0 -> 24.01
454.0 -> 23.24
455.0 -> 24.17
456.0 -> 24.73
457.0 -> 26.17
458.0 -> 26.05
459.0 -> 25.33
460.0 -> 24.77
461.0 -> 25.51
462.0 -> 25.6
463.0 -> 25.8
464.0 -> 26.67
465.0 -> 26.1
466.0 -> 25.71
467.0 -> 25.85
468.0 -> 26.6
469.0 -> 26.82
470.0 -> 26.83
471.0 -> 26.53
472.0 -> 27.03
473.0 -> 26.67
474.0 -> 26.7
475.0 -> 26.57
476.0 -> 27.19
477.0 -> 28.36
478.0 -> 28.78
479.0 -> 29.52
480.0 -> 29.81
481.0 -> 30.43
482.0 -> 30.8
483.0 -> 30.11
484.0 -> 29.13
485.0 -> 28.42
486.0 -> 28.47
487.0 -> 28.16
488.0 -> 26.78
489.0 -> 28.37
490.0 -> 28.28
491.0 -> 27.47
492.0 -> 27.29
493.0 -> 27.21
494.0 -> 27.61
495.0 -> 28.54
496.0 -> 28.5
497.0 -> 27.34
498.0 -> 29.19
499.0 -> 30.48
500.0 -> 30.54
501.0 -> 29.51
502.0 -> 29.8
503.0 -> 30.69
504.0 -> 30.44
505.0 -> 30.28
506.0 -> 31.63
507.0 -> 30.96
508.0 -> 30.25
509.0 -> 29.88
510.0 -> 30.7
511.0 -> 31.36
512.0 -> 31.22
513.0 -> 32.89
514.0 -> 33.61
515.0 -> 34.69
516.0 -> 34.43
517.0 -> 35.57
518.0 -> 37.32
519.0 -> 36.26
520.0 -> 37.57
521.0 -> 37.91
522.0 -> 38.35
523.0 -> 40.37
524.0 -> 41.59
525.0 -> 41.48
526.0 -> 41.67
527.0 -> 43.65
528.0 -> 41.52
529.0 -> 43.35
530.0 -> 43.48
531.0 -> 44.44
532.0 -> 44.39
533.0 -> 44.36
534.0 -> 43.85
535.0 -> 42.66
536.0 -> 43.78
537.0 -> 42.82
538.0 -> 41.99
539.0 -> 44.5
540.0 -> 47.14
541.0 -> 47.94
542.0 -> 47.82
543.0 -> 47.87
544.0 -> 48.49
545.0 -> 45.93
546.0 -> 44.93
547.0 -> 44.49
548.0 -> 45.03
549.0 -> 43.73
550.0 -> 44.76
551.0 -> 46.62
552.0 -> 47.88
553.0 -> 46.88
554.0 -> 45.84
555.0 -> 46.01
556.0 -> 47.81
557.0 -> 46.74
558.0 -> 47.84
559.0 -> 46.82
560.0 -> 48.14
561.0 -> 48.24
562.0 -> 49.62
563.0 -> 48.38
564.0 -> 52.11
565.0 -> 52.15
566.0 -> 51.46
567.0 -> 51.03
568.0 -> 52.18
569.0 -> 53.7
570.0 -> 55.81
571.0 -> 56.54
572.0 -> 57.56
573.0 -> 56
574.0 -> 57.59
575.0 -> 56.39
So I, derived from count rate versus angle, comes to 9.5 deg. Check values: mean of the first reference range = 22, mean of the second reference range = 42.4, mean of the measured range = 24.2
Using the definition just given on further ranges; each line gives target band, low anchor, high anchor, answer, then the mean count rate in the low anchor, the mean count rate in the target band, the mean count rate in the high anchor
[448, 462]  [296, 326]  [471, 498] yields 1.2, 21.2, 24.7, 28.2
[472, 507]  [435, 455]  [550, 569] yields 6.1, 26.1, 28.8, 48.7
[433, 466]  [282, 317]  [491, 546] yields 5.7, 19.7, 26.1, 37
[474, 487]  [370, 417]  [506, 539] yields 1.9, 23.8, 28.8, 38.4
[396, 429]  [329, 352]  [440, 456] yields 1.5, 25.9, 24.5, 25.5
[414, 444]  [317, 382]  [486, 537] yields 2.6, 24.2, 26.7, 34.5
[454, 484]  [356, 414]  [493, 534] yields 4.1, 24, 26.9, 35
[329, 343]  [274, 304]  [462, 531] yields -2.9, 18.2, 25.5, 31.3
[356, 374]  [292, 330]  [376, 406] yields -0.4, 21.2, 23.9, 24.5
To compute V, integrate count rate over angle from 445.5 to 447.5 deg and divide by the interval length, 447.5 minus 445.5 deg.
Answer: 26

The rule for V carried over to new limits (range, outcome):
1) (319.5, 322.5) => 22.3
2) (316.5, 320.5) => 22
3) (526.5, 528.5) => 42.6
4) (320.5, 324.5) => 22.4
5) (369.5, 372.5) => 21.8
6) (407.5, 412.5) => 23.3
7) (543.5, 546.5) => 46.4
